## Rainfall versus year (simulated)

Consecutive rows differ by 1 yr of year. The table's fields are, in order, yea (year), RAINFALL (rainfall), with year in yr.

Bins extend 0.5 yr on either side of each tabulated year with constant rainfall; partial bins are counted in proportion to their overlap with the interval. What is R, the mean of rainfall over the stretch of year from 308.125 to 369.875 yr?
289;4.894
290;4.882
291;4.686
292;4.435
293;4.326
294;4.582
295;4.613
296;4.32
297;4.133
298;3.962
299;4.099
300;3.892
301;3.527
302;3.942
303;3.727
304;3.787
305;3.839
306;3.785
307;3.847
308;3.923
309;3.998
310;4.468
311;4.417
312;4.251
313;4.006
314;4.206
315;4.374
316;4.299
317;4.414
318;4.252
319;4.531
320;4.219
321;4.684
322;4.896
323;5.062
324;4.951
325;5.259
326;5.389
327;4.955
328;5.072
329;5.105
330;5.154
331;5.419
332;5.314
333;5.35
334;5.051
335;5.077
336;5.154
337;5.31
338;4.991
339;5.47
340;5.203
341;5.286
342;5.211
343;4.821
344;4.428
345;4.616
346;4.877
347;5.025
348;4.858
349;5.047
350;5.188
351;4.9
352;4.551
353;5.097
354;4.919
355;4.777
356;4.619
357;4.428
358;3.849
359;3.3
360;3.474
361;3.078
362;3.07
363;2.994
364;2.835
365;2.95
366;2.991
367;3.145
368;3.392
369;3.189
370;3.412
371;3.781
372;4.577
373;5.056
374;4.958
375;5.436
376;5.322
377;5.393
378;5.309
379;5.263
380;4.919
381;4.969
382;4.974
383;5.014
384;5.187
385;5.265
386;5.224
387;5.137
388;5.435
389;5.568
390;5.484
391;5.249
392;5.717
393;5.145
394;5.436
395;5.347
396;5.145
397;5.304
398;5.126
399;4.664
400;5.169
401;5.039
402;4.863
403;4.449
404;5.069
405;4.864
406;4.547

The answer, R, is 4.5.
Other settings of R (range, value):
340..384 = 4.42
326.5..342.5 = 5.2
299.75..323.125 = 4.17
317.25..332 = 4.93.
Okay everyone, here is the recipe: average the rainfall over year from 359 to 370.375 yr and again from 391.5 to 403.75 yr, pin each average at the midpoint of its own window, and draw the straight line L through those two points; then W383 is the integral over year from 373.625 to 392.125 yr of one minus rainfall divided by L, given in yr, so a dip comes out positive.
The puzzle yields -4.54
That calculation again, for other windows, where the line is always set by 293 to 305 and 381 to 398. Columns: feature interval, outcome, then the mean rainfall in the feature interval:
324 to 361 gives -2.0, 4.88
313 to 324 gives -0.4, 4.49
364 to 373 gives 2.7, 3.49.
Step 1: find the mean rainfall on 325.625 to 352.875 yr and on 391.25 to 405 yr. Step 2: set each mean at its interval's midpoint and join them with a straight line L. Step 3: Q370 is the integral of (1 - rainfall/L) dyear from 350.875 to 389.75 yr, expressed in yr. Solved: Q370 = 5.21 yr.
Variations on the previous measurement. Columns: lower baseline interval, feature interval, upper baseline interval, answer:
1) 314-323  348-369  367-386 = 3.2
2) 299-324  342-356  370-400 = -0.6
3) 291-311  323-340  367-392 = -3.1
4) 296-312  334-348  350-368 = -4.1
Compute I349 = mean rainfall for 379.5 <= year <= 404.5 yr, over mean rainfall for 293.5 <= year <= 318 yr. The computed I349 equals 1.3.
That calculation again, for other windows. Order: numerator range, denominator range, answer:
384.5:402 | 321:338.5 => 1.02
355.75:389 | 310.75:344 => 0.88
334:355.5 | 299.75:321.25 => 1.22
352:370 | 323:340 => 0.71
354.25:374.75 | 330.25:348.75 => 0.73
